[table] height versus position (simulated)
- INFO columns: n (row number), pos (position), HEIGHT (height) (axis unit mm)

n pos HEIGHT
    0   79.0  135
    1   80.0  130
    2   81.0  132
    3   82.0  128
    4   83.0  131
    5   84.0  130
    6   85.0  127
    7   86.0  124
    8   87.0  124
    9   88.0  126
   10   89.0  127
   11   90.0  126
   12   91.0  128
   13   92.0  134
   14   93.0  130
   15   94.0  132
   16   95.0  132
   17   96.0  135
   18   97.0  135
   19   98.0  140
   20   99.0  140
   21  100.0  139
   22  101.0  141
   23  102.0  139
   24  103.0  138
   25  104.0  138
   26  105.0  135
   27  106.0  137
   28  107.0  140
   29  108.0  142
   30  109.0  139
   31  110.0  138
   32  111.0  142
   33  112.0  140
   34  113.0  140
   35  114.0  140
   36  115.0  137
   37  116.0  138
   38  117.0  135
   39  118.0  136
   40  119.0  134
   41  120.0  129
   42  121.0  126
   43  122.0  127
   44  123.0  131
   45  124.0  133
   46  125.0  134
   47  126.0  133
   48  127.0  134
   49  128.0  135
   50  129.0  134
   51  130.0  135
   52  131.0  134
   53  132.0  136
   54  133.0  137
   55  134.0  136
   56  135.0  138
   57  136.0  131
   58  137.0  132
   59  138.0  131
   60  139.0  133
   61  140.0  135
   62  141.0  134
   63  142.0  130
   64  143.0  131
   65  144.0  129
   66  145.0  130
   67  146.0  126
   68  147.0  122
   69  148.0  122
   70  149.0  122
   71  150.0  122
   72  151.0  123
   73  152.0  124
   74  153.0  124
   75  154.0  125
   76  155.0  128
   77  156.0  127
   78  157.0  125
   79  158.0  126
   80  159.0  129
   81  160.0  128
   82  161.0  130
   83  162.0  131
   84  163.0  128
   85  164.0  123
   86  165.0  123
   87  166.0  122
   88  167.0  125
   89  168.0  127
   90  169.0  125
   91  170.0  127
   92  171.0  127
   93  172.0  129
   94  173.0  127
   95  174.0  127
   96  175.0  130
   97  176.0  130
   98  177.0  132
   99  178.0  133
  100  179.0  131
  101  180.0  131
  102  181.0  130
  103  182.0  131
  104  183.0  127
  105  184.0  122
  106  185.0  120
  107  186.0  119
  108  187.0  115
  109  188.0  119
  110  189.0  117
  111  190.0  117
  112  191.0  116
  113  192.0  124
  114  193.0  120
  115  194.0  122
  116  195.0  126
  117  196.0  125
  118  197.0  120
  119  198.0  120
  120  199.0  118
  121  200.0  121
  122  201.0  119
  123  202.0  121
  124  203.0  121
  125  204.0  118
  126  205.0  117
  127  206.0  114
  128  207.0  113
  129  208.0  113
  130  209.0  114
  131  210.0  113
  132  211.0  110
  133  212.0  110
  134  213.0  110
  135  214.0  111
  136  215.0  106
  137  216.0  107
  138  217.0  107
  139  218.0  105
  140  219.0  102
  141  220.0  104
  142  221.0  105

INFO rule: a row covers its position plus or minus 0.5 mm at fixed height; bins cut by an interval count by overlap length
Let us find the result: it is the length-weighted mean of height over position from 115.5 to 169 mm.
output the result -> 130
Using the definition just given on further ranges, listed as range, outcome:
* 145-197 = 125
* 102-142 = 135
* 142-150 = 126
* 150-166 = 126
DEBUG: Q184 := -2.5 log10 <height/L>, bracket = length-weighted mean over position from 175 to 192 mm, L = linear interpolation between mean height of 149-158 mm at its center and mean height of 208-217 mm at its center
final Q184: -0.06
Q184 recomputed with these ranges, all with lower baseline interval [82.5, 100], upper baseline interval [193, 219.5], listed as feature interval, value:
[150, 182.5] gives -0.06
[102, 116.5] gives -0.09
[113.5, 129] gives -0.06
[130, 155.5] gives -0.05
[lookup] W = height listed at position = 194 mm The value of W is 122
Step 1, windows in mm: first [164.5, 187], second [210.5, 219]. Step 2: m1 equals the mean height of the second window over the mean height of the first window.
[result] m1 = 0.85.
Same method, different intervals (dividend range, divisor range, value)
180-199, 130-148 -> 0.92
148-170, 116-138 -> 0.94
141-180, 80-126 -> 0.95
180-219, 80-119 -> 0.87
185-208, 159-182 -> 0.93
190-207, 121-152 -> 0.92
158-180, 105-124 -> 0.94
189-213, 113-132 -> 0.88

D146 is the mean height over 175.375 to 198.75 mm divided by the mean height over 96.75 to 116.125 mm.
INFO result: 0.89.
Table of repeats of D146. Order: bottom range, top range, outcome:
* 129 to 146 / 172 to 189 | 0.95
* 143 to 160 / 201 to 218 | 0.90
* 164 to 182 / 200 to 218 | 0.88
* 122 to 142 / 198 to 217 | 0.85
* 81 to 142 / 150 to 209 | 0.92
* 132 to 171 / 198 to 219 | 0.88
